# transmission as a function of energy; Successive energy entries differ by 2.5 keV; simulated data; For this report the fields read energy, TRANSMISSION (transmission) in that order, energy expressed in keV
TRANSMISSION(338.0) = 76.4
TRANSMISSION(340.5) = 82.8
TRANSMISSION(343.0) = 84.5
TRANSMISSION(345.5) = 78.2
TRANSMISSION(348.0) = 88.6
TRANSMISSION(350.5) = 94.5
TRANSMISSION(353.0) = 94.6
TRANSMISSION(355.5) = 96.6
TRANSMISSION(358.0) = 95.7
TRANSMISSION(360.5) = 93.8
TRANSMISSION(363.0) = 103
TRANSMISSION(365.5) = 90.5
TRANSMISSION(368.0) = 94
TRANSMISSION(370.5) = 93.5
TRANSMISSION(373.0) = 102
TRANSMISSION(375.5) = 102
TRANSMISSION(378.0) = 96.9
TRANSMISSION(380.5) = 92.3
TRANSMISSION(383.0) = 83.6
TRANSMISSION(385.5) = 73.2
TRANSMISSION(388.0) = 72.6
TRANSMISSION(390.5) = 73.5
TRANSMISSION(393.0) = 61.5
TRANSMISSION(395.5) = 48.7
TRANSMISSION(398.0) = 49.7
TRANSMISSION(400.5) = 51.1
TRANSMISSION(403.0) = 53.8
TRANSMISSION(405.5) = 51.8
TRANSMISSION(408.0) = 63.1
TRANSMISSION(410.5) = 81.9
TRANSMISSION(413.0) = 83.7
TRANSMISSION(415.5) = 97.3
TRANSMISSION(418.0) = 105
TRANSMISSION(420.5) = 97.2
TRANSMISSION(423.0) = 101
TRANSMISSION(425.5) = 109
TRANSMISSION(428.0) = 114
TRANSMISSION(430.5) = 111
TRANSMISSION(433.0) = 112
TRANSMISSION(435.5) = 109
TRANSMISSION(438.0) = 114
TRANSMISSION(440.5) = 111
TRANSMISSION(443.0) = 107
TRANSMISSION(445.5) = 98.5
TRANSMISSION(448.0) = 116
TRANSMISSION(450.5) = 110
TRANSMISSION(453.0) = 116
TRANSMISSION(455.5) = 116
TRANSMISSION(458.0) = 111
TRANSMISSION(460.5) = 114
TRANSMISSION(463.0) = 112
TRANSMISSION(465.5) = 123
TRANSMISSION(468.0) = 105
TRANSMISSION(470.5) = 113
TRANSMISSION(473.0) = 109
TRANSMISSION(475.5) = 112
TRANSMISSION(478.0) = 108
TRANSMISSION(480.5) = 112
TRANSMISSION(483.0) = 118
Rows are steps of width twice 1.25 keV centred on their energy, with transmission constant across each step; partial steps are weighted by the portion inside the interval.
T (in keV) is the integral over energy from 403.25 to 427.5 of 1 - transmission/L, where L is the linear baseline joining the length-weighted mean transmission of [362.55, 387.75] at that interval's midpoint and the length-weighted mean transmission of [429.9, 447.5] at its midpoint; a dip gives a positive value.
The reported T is 3.8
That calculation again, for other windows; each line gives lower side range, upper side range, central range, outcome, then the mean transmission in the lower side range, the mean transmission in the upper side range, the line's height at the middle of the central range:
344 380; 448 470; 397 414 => 6.78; 94.4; 114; 103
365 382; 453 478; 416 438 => -0.33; 95.9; 113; 106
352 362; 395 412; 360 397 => -3.03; 95.4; 57.9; 78.1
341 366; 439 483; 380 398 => 5.20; 91.8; 112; 98.3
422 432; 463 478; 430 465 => -0.34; 109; 112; 110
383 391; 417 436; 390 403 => 4.18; 74.7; 107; 82.5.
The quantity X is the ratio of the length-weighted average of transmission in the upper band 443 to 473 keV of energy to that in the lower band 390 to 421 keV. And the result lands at 1.6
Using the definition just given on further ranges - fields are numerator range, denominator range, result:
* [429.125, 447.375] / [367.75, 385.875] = 1.17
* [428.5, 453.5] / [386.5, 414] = 1.76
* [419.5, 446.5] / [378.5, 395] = 1.42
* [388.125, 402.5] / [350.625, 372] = 0.61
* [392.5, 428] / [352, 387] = 0.82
